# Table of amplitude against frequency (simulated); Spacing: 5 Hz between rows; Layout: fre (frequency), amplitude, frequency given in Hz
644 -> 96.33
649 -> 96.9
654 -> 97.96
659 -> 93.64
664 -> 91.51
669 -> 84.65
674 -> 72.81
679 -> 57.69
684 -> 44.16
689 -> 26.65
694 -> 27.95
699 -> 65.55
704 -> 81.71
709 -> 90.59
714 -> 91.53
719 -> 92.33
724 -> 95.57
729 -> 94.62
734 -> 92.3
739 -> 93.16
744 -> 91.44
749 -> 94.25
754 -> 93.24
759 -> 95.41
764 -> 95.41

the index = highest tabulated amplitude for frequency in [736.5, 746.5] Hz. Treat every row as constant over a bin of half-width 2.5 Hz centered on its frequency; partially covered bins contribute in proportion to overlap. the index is 93.16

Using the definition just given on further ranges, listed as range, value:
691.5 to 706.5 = 81.71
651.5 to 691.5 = 97.96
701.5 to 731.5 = 95.57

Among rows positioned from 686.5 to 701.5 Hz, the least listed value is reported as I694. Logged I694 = 26.65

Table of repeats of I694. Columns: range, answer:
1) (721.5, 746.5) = 91.44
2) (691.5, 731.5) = 27.95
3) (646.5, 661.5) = 93.64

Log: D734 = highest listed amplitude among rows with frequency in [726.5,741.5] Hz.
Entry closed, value 94.62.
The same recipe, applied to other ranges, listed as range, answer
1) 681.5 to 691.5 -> 44.16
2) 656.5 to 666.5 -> 93.64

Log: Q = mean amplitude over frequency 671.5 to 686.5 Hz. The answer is 58.2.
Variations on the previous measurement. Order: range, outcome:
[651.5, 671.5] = 91.9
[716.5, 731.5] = 94.2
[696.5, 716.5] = 82.3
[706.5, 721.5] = 91.5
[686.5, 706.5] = 50.5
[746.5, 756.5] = 93.7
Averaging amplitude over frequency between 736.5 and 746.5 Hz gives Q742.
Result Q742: 92.3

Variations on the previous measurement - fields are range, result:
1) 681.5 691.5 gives 35.4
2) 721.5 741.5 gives 93.9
